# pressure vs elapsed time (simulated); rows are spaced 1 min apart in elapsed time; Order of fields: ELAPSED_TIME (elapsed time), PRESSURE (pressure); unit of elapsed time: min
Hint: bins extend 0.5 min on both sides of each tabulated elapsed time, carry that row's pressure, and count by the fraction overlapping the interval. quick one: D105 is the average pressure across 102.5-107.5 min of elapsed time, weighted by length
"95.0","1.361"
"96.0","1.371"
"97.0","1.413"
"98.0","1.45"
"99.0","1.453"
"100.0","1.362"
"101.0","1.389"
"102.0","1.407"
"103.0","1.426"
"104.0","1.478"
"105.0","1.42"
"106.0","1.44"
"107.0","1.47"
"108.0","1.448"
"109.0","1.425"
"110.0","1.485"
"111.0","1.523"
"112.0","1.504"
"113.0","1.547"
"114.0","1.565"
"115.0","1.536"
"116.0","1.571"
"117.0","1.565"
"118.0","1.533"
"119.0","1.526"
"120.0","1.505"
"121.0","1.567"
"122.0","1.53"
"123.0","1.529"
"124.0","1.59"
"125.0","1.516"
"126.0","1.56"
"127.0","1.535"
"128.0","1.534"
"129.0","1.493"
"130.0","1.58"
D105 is 1.45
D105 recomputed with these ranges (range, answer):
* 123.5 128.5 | 1.55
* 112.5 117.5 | 1.56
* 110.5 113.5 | 1.52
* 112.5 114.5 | 1.56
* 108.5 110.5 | 1.46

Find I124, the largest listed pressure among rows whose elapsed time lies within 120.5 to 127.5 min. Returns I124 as 1.59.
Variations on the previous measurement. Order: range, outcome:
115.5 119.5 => 1.571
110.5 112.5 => 1.523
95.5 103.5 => 1.453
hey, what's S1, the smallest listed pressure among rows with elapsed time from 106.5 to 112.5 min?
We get 1.425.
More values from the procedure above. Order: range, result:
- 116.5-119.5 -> 1.526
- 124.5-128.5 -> 1.516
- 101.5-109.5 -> 1.407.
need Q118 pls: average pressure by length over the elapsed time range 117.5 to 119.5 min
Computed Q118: 1.53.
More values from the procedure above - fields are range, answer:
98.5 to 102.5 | 1.4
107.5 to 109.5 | 1.44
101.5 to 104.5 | 1.44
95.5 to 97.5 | 1.39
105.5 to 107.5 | 1.46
